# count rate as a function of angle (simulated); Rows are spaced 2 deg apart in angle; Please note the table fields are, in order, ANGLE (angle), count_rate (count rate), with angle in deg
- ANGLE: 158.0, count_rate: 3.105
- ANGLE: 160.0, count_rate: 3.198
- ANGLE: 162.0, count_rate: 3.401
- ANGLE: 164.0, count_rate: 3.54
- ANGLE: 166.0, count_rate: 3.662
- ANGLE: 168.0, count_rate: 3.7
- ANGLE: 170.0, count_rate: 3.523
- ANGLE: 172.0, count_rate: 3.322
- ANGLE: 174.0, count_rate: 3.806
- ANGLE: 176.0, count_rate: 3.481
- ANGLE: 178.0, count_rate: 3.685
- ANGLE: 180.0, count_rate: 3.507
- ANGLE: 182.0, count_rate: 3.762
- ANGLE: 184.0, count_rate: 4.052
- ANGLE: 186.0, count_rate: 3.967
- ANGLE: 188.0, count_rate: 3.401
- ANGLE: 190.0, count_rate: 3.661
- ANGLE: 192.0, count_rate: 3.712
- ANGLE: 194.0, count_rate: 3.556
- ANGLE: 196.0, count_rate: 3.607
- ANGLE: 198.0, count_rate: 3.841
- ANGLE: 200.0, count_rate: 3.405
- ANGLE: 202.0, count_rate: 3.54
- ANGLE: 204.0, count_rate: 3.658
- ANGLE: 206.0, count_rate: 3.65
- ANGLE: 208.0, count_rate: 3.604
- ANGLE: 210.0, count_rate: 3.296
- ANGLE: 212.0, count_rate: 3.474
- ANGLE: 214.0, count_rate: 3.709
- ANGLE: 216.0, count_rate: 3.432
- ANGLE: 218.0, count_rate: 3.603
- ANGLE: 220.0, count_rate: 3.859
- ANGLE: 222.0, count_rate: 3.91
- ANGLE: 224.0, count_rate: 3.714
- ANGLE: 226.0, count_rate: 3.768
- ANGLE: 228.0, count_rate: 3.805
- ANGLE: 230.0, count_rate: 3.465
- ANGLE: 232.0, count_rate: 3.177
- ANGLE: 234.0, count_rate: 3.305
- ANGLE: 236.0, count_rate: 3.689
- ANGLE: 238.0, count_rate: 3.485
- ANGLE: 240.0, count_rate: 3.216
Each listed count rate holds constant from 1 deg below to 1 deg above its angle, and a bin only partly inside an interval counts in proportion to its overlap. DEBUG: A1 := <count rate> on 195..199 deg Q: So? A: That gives 3.72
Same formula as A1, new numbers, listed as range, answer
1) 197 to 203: 3.6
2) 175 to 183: 3.61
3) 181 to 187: 3.93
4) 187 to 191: 3.53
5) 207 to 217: 3.5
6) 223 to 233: 3.59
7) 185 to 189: 3.68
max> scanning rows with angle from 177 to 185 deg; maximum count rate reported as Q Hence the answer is 4.052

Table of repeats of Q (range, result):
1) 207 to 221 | 3.859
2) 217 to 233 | 3.91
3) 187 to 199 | 3.841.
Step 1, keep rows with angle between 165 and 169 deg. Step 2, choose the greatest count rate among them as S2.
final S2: 3.7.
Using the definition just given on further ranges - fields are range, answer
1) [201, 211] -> 3.658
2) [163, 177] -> 3.806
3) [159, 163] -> 3.401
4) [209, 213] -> 3.474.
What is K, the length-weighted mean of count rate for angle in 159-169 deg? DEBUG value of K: 3.5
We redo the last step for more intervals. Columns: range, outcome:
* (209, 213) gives 3.38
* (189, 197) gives 3.63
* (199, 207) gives 3.56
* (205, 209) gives 3.63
